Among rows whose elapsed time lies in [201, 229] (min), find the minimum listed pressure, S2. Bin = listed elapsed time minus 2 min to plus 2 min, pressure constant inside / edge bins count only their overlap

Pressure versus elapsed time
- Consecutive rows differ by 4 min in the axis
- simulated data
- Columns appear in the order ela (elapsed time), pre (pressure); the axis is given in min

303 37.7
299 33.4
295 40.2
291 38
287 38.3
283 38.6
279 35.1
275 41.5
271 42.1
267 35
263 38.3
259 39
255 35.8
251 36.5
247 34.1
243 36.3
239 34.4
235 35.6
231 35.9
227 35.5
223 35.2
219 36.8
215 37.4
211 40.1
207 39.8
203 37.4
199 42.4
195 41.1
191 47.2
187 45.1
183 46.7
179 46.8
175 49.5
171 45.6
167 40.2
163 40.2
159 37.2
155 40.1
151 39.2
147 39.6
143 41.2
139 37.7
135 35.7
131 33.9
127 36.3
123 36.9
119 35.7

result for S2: 35.2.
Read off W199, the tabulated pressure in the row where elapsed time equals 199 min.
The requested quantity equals 42.4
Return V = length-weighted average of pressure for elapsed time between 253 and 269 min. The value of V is 37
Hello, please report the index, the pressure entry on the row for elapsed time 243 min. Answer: 36.3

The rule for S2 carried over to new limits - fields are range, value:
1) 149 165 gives 37.2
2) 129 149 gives 33.9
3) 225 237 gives 35.5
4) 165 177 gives 40.2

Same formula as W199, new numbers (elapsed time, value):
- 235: 35.6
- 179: 46.8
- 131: 33.9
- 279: 35.1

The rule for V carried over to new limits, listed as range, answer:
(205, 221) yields 38.5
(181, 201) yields 44.5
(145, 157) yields 39.6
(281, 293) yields 38.3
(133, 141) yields 36.7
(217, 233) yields 35.9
